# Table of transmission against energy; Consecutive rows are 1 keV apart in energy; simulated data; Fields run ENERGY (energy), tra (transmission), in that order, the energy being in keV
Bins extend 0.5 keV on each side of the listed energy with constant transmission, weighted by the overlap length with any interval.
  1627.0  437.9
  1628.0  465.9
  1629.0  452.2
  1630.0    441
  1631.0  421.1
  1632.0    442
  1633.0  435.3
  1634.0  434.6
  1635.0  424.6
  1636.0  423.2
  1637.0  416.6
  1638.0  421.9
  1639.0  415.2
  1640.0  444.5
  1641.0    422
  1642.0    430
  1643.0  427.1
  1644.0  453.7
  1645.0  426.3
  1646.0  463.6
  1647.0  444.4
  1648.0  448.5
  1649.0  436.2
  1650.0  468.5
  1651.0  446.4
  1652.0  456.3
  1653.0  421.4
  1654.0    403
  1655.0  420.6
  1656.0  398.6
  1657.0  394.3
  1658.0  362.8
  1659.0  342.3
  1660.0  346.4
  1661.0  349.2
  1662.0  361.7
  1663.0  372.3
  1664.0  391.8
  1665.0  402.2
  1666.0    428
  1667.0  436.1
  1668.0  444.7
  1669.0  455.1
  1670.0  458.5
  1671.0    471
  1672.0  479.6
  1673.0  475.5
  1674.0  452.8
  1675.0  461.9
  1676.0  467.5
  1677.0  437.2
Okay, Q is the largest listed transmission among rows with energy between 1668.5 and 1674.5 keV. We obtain 479.6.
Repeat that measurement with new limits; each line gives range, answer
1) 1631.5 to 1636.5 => 442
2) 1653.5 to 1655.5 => 420.6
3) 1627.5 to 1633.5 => 465.9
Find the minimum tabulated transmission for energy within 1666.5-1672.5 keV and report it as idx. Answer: 436.1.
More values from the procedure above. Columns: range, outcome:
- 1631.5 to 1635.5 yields 424.6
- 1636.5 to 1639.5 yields 415.2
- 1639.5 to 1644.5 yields 422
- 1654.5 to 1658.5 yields 362.8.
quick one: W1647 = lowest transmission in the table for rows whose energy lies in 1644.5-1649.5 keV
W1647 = 426.3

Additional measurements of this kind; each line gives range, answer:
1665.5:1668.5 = 428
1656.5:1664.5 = 342.3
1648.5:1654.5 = 403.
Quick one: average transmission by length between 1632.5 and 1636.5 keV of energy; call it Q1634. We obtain 429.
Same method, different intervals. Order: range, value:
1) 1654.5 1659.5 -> 384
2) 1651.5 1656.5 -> 420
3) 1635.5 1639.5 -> 419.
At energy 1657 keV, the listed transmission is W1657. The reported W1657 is 394.3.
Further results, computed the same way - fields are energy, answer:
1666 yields 428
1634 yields 434.6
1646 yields 463.6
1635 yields 424.6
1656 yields 398.6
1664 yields 391.8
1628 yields 465.9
